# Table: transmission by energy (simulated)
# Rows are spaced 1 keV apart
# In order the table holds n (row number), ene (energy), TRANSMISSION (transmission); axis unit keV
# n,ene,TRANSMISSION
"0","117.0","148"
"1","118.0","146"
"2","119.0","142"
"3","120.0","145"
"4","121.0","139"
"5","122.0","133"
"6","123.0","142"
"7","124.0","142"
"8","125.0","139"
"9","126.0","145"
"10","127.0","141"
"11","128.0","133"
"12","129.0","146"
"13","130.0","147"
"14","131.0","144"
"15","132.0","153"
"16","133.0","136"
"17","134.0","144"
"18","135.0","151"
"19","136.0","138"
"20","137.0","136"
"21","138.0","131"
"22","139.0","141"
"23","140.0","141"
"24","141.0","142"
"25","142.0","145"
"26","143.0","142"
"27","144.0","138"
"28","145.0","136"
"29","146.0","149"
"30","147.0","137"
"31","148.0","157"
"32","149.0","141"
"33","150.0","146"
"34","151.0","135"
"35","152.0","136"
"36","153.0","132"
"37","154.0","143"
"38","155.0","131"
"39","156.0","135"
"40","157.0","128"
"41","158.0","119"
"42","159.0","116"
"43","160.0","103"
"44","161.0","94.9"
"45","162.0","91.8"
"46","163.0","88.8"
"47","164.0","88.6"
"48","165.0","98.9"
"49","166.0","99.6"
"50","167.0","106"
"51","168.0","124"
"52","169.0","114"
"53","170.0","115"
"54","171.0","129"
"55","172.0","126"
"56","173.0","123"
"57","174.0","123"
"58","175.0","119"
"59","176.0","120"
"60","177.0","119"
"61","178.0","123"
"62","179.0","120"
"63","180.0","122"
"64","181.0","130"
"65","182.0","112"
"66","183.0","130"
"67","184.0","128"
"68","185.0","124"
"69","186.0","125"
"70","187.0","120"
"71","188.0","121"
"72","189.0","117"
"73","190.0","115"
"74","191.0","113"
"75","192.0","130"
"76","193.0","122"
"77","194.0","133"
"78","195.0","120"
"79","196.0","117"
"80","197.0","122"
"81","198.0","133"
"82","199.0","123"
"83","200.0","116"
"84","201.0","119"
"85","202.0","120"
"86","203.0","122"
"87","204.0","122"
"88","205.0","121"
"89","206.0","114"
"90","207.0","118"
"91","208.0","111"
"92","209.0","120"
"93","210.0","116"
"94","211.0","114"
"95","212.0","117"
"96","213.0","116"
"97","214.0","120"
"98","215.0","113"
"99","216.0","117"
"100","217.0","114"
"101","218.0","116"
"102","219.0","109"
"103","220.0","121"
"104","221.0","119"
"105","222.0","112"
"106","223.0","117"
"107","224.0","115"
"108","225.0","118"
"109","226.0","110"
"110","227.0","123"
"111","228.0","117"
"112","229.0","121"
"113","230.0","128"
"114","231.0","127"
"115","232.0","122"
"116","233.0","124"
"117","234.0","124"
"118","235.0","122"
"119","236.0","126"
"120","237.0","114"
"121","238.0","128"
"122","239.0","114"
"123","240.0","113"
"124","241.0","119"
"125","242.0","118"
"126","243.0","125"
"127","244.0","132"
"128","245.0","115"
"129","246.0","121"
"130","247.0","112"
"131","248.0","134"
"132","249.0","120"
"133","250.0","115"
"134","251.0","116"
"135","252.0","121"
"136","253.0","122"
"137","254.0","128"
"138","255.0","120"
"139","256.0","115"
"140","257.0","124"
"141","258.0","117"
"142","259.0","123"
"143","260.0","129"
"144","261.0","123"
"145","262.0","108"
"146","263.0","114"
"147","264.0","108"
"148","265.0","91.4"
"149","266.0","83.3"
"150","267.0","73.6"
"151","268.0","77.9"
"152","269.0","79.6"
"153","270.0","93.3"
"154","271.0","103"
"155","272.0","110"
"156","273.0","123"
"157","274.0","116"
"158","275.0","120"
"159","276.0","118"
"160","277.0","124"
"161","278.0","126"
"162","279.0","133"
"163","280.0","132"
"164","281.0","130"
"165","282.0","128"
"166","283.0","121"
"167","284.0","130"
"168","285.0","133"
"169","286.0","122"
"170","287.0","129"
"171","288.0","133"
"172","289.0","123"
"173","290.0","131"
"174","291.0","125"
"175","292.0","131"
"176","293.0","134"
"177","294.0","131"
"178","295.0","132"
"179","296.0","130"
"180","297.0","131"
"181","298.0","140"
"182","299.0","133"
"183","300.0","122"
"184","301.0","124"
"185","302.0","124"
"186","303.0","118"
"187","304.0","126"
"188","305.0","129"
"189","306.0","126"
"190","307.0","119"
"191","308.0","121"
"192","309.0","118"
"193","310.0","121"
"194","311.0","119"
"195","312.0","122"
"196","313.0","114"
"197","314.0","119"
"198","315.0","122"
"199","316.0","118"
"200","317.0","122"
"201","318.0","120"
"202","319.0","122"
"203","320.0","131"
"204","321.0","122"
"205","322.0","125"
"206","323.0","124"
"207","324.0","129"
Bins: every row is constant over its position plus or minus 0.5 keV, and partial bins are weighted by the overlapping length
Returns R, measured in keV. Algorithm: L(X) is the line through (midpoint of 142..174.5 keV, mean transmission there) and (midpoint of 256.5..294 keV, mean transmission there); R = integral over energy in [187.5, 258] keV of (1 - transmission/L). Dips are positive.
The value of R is 0.2 keV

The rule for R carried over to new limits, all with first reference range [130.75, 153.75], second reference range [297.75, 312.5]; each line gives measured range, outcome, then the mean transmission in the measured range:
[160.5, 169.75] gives 2.5 keV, 101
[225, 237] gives 0.9 keV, 122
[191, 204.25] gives 1.2 keV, 123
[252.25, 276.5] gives 3.6 keV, 109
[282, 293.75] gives -0.3 keV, 128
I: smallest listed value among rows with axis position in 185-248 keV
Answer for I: 109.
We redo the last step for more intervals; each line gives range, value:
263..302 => 73.6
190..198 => 113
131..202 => 88.6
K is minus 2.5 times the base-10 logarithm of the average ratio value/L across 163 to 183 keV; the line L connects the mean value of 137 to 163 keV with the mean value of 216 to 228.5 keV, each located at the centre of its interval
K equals 0.09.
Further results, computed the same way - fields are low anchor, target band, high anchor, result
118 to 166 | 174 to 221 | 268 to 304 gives 0.084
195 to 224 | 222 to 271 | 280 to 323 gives 0.051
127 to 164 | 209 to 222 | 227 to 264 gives 0.077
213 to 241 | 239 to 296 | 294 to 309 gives 0.041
